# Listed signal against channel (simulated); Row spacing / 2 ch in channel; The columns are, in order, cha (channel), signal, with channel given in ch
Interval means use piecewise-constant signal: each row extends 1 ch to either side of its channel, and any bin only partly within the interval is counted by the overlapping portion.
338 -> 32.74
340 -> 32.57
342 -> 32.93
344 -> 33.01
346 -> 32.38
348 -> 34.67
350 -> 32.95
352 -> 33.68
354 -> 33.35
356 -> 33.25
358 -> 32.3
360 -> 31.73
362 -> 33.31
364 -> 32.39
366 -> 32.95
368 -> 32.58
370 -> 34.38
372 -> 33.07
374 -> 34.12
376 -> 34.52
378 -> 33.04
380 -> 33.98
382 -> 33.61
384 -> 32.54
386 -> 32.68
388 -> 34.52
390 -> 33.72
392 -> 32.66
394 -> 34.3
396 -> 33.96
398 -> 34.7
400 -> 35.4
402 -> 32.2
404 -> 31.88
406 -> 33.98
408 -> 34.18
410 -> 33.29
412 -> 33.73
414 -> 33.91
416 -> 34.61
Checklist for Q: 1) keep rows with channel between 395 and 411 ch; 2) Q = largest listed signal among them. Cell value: 35.4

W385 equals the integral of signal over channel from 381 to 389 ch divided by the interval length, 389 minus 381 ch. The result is 33.3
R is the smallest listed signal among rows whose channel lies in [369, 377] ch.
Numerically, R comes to 33.07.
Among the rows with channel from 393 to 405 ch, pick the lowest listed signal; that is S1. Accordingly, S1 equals 31.88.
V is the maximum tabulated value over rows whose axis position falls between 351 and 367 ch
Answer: 33.68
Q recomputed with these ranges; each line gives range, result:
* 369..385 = 34.52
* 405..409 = 34.18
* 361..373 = 34.38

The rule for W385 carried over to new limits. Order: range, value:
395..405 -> 33.6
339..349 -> 33.1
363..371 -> 33.1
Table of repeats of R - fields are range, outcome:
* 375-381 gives 33.04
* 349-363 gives 31.73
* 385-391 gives 32.68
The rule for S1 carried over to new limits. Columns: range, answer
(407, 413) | 33.29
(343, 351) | 32.38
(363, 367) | 32.39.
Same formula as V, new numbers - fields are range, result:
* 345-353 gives 34.67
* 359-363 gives 33.31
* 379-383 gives 33.98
